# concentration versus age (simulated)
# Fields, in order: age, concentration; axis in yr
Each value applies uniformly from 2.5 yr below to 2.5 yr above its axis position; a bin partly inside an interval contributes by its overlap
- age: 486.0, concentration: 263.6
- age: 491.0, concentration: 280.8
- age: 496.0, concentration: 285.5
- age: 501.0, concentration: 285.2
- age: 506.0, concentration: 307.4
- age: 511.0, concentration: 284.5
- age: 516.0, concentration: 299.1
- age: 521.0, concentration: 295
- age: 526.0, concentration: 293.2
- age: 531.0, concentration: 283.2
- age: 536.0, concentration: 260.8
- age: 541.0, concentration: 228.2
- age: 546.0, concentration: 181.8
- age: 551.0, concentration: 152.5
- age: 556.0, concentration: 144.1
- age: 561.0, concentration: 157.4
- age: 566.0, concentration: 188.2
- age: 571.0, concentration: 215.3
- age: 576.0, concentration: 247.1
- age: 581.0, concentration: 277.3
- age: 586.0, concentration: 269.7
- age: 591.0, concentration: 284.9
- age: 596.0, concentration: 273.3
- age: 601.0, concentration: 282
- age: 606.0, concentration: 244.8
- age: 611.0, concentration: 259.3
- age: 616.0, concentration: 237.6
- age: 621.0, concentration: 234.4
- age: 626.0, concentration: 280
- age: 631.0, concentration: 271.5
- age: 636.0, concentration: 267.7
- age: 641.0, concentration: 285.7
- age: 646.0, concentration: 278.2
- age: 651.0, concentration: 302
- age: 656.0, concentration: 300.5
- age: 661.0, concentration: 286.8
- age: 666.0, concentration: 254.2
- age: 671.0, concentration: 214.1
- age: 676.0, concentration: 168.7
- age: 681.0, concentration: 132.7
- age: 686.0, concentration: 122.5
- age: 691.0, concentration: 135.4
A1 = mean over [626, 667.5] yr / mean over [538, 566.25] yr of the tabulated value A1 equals 1.60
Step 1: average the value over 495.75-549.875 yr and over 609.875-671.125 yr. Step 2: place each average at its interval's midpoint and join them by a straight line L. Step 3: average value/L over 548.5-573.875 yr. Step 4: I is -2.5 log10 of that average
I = 0.48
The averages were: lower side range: 270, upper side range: 269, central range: 173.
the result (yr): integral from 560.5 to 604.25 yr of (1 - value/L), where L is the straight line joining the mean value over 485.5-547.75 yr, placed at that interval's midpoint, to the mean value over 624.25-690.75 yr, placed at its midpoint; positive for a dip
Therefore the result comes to 1.6 yr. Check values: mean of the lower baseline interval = 274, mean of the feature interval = 248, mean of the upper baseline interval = 239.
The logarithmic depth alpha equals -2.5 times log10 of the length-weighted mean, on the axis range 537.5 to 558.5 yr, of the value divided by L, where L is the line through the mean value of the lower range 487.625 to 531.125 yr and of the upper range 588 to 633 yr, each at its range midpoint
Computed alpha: 0.48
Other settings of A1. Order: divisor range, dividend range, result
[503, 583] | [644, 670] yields 1.18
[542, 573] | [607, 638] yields 1.47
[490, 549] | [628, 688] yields 0.89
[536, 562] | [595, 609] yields 1.46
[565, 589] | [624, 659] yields 1.16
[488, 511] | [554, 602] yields 0.81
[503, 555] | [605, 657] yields 1.05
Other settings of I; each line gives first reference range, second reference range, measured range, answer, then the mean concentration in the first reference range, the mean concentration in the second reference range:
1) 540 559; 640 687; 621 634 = -0.232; 172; 236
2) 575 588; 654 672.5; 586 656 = -0.018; 267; 266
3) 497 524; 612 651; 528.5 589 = 0.285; 294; 267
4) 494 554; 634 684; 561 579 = 0.217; 262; 248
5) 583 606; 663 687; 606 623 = 0.033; 274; 184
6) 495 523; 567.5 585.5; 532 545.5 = 0.141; 293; 246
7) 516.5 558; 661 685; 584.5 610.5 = -0.232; 234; 198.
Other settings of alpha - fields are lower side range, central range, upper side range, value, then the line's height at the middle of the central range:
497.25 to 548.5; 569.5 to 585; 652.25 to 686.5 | 0.01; 253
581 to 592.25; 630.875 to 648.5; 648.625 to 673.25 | -0.01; 273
